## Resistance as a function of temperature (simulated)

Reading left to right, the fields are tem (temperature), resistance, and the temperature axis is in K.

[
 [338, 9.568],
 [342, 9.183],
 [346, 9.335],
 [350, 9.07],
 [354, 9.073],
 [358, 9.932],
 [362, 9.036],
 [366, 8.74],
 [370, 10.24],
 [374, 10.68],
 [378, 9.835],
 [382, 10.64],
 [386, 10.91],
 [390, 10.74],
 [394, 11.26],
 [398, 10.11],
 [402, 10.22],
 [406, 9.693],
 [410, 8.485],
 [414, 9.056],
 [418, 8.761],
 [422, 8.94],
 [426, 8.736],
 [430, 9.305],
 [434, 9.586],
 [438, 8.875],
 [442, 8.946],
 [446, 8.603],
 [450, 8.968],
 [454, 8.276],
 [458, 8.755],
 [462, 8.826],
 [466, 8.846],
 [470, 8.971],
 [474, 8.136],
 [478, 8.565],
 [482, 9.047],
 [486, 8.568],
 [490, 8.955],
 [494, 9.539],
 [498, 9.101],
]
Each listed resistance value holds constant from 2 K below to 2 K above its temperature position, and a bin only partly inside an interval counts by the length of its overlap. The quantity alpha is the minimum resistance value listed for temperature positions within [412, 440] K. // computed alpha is 8.736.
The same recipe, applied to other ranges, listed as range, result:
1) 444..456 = 8.276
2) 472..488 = 8.136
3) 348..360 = 9.07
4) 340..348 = 9.183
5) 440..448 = 8.603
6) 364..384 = 8.74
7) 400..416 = 8.485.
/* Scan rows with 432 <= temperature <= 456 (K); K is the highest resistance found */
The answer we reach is 9.586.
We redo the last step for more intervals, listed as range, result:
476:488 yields 9.047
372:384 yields 10.68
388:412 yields 11.26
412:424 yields 9.056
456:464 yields 8.826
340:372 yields 10.24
